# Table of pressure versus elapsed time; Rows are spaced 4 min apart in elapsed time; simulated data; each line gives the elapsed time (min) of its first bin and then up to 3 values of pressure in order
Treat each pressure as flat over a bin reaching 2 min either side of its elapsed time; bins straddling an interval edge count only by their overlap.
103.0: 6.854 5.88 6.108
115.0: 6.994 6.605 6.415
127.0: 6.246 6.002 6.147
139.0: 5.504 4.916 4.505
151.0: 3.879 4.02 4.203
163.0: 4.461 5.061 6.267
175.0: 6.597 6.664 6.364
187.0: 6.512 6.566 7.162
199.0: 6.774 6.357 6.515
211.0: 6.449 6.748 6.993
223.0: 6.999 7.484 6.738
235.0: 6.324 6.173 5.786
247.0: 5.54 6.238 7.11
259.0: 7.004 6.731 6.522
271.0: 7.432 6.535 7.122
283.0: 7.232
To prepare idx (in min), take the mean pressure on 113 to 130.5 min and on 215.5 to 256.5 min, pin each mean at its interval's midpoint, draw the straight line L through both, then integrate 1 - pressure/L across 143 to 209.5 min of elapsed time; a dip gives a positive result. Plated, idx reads 8.2 min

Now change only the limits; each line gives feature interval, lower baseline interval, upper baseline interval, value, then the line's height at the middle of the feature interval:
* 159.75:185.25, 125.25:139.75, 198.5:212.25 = 1.87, 6.28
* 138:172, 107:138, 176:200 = 9.40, 6.48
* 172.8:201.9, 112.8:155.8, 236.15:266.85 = -3.38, 5.96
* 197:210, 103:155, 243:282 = -0.60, 6.25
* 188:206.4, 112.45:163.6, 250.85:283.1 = -1.81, 6.09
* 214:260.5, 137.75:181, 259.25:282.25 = -1.81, 6.35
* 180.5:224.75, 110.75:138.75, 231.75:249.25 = -4.05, 6.12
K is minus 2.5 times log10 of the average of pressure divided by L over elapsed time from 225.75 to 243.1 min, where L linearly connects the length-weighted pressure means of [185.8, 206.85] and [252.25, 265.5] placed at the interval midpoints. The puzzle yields 0.04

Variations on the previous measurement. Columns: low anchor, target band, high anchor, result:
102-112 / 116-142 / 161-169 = -0.083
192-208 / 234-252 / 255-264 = 0.151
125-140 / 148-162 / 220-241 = 0.446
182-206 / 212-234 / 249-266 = -0.040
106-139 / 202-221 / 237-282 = -0.026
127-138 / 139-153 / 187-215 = 0.321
